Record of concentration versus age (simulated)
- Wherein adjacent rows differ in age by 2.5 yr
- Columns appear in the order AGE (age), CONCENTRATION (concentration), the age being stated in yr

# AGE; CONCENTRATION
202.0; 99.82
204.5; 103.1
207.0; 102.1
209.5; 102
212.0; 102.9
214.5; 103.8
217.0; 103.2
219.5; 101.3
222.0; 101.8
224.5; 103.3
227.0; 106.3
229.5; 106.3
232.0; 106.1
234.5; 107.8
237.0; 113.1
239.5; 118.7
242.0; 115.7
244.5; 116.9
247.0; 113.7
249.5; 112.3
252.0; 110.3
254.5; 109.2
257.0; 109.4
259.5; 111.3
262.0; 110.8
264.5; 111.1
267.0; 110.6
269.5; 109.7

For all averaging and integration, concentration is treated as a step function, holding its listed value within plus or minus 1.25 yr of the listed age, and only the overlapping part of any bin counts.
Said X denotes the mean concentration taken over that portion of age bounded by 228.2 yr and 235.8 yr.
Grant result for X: 107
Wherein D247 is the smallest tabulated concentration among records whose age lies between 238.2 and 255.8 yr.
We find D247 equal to 109.2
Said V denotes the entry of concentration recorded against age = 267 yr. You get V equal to 110.6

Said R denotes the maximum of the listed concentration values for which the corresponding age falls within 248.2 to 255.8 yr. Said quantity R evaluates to 112.3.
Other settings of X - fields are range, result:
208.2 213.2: 102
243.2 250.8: 114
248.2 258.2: 110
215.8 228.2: 103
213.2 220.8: 103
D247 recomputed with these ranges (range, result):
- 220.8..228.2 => 101.8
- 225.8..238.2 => 106.1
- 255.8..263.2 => 109.4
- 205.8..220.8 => 101.3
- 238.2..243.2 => 115.7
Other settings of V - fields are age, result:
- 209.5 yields 102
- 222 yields 101.8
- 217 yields 103.2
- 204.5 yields 103.1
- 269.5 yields 109.7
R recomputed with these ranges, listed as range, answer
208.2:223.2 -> 103.8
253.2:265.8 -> 111.3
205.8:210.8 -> 102.1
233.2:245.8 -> 118.7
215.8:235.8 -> 107.8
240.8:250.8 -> 116.9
